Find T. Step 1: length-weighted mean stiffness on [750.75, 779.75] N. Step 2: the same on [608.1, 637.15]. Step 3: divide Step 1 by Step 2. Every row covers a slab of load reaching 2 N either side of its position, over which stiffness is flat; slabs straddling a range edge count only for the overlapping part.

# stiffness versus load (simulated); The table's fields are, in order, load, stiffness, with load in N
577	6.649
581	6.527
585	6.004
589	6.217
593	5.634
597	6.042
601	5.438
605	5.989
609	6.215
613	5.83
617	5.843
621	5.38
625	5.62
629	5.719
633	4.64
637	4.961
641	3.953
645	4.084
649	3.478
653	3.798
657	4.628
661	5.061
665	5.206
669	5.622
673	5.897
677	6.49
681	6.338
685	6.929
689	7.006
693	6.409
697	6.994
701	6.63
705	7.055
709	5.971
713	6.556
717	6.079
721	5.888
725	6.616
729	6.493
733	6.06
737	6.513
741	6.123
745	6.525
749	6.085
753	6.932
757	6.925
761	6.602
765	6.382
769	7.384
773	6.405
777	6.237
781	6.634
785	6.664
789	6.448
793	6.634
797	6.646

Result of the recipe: 1.2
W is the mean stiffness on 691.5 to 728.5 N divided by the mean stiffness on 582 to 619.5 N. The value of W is 1.1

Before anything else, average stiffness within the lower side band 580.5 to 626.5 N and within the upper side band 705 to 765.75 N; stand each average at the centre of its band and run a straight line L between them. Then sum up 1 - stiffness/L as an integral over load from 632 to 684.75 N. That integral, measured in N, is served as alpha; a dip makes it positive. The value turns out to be 9.5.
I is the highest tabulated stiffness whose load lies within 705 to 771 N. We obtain 7.384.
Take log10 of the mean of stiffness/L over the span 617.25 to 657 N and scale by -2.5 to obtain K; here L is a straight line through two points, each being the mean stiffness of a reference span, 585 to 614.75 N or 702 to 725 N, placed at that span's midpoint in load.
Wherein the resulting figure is 0.28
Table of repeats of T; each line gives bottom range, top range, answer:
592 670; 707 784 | 1.25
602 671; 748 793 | 1.31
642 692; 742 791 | 1.23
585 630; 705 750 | 1.08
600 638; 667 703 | 1.16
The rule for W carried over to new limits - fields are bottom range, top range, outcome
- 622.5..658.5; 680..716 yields 1.46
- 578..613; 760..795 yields 1.10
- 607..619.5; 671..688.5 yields 1.09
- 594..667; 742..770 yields 1.30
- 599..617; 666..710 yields 1.10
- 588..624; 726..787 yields 1.12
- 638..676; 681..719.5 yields 1.41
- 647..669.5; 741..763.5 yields 1.44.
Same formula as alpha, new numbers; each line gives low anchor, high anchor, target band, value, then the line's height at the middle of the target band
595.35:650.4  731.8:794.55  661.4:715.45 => -4.6 N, 5.85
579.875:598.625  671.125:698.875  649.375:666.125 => 5.0 N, 6.43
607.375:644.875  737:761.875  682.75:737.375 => -3.5 N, 6.13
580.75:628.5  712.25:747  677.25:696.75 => -1.7 N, 6.16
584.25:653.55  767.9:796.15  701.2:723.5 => -1.1 N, 6.04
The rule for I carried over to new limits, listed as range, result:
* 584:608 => 6.217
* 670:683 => 6.49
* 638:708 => 7.055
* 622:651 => 5.719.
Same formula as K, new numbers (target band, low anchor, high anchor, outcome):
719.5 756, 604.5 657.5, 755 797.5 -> -0.03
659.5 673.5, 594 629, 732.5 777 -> 0.13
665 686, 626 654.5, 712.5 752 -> -0.19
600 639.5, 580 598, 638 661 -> -0.10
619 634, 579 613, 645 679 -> 0.03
